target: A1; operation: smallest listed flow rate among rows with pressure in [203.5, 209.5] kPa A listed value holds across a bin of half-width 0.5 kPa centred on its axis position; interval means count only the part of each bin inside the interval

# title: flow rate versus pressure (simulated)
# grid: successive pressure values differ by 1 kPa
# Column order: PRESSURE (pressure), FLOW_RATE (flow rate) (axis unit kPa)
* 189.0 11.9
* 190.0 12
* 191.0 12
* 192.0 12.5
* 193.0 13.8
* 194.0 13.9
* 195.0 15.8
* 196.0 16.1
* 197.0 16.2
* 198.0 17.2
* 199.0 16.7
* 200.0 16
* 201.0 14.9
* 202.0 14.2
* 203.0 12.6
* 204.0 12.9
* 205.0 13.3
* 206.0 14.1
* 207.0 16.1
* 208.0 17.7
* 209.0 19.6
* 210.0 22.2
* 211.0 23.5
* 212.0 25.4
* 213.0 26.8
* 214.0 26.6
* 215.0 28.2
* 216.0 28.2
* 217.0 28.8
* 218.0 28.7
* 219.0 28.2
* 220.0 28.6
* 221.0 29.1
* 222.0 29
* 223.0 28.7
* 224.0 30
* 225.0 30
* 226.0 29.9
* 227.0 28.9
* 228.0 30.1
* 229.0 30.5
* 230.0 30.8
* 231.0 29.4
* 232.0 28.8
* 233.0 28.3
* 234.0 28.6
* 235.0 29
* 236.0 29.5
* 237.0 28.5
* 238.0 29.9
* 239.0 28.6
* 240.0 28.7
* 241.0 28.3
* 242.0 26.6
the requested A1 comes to 12.9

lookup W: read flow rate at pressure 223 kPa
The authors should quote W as 28.7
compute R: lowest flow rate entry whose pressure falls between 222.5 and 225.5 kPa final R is 28.7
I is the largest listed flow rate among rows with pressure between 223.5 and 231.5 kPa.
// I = 30.8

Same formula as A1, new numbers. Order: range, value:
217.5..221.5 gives 28.2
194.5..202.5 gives 14.2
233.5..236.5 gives 28.6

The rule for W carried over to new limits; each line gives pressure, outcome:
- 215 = 28.2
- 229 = 30.5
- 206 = 14.1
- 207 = 16.1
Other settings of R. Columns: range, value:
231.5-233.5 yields 28.3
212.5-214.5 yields 26.6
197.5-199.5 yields 16.7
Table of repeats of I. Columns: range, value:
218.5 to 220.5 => 28.6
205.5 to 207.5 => 16.1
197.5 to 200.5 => 17.2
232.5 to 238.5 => 29.9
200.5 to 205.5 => 14.9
